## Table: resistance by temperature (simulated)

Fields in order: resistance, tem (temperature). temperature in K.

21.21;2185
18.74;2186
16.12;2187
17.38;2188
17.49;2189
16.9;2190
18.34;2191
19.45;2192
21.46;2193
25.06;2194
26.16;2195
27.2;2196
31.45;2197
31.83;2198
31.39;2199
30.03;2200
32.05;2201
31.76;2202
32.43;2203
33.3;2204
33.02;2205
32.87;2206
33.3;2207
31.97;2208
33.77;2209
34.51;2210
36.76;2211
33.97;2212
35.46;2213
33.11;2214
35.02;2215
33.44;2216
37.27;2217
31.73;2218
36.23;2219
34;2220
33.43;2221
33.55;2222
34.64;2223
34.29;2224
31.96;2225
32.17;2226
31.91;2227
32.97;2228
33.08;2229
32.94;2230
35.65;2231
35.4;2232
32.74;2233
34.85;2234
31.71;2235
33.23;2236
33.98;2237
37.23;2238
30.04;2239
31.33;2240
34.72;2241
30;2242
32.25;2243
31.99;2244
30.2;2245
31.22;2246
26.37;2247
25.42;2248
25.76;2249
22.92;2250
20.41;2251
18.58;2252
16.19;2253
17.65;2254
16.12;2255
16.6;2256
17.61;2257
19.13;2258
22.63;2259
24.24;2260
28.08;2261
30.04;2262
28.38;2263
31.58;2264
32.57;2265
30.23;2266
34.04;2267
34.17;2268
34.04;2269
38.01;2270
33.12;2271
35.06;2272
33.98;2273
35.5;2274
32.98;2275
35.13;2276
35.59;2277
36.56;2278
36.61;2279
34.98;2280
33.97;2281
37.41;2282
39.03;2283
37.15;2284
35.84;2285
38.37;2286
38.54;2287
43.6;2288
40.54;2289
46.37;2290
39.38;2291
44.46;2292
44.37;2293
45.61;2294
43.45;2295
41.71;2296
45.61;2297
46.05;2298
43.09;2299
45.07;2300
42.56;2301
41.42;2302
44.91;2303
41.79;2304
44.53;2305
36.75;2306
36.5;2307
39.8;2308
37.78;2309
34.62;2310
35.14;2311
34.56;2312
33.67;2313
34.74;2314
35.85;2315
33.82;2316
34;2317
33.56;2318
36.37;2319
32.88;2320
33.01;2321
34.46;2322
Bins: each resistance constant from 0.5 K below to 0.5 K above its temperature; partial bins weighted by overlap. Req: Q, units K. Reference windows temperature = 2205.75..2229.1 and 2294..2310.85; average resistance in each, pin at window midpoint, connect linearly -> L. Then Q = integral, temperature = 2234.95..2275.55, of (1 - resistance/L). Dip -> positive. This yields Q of 9.6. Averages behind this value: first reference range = 33.8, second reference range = 41.6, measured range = 28.5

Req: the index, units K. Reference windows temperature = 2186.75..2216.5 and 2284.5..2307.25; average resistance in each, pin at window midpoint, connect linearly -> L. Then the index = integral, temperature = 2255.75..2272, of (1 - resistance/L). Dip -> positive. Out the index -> 3.9 K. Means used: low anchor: 29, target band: 28.8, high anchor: 42.3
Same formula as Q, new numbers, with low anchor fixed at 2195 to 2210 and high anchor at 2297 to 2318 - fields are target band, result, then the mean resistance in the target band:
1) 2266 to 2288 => 0.6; 35.8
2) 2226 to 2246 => 0.7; 32.9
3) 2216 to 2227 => -0.3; 33.8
